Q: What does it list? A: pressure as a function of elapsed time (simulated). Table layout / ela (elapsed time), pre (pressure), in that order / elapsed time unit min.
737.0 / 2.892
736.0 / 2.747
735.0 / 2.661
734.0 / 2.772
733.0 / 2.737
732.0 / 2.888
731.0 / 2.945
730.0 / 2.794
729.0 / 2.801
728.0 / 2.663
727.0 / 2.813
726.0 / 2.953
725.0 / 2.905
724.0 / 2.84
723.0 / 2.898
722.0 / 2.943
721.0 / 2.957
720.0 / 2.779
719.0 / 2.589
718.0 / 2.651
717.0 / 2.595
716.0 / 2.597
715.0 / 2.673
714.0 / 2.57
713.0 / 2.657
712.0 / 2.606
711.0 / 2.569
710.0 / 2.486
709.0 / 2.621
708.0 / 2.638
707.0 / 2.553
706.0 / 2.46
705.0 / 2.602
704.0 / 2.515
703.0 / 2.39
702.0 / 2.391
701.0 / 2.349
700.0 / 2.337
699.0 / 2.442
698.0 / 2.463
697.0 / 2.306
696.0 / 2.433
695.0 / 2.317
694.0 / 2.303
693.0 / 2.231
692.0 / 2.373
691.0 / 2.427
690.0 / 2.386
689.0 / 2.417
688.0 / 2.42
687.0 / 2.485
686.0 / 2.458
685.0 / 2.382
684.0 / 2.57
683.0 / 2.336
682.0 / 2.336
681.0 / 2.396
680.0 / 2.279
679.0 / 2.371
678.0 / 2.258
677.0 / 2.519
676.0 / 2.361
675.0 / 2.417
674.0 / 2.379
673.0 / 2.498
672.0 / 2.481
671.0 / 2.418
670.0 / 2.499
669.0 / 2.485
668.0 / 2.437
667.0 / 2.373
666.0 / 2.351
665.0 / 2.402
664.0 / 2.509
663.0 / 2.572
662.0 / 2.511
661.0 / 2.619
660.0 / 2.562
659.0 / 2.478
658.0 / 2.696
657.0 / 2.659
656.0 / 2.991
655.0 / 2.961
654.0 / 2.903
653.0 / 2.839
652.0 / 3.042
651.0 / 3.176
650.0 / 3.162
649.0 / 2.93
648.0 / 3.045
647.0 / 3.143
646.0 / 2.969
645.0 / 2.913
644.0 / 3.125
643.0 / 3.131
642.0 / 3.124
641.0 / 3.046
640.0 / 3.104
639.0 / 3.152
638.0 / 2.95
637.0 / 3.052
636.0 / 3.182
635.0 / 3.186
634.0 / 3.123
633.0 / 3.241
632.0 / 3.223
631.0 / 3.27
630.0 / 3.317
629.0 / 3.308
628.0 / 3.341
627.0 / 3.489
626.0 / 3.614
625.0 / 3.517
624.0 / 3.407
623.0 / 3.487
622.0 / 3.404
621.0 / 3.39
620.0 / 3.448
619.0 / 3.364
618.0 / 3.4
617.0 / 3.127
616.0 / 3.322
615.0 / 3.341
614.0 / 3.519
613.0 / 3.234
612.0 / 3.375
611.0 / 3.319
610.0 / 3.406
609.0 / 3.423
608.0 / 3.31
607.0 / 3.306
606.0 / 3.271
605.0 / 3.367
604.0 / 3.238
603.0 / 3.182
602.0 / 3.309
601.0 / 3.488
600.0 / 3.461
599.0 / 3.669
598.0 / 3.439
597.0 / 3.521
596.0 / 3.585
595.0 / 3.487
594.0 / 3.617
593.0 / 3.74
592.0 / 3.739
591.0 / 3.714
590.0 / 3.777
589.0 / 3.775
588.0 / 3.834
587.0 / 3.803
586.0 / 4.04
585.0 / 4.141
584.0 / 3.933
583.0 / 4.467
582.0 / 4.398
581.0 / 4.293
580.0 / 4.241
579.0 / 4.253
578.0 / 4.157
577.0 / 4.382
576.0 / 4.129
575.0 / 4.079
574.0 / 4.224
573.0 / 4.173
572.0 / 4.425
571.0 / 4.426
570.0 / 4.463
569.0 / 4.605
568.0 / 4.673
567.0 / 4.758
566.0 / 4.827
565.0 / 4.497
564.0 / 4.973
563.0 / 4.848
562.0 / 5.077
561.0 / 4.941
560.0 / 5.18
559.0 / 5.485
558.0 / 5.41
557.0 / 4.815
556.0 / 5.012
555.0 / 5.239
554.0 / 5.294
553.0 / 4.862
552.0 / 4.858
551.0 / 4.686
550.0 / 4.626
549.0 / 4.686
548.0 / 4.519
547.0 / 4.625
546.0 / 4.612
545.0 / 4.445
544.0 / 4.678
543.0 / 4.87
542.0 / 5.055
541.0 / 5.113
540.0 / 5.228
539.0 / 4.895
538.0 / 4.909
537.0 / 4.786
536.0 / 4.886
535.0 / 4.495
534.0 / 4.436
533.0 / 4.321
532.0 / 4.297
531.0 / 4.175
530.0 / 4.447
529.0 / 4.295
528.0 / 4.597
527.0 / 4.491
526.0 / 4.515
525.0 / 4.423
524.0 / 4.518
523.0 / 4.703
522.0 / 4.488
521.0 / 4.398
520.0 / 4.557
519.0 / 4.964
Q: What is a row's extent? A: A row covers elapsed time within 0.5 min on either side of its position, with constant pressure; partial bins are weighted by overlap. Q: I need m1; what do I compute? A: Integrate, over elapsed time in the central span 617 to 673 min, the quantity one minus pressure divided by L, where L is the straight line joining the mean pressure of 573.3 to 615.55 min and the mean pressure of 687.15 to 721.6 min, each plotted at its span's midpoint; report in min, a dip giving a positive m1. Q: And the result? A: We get 3.2 min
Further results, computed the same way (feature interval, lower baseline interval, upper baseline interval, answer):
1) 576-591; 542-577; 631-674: 0.54 min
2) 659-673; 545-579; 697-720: 3.03 min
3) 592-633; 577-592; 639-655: 2.21 min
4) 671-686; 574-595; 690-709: 1.72 min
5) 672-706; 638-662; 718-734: 5.66 min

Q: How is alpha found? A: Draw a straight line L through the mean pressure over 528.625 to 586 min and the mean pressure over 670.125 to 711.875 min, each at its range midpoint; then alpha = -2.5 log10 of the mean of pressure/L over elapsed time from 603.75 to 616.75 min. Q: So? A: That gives 0.13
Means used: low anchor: 4.64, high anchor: 2.43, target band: 3.34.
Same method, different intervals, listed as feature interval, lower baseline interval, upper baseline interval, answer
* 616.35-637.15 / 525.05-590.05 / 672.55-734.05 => 0.09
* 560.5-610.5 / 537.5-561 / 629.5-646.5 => 0.05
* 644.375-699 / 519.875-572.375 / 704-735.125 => 0.27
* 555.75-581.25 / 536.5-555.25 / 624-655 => -0.05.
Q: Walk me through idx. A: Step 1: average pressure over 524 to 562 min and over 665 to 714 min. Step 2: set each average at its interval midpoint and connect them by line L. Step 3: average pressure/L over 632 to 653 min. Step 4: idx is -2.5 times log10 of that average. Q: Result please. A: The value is 0.03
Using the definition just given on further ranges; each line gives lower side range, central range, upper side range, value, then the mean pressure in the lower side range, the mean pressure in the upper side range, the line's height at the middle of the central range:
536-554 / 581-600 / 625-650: 0.05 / 4.81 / 3.17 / 4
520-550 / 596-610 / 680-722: 0.11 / 4.62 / 2.49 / 3.75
